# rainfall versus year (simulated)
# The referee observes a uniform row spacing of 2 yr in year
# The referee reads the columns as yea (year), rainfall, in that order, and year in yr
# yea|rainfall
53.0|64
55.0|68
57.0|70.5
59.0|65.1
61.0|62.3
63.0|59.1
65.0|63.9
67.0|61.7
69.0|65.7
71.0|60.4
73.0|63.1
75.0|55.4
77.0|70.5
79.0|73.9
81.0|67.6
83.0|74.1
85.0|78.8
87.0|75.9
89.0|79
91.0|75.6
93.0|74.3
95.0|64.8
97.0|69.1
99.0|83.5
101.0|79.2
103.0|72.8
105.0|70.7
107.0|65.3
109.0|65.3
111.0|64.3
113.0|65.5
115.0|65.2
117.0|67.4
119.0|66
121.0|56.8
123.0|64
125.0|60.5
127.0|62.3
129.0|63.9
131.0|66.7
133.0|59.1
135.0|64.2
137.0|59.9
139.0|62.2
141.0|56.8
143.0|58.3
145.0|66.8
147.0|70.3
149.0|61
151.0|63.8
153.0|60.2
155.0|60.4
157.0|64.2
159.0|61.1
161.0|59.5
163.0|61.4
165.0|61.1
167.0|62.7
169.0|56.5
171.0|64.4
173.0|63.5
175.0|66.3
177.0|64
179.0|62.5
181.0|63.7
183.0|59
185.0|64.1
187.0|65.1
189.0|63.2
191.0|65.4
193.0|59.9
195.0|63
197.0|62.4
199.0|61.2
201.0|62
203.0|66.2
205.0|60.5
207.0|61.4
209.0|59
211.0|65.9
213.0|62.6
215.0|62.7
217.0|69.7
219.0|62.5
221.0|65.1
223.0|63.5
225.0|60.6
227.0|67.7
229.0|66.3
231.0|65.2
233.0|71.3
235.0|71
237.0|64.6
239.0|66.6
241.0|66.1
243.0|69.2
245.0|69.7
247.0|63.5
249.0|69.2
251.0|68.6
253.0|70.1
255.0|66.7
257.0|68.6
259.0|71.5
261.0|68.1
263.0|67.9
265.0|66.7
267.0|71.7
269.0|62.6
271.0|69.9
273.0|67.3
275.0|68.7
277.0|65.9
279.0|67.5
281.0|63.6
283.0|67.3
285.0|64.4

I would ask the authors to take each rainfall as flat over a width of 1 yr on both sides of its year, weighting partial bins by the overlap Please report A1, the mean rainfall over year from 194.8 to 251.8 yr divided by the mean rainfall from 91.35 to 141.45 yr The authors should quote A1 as 0.98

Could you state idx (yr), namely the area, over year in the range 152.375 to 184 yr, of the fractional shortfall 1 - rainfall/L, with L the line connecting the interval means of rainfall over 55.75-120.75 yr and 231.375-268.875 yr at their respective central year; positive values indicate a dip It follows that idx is 3.0 yr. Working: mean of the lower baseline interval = 68.5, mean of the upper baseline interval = 68.2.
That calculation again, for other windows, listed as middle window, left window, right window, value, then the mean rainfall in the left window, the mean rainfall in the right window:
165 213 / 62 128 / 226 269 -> 3.75 yr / 67.9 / 68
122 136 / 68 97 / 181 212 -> 0.83 yr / 69.9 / 62.6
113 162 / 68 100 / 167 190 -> 2.75 yr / 70.7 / 62.9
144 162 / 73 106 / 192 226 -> 1.16 yr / 72.5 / 62.8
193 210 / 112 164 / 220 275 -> 0.92 yr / 62.6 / 67.4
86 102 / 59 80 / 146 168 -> -3.00 yr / 63.7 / 62.3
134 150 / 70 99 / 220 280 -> 1.63 yr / 70.6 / 67.4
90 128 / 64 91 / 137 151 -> -1.28 yr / 68.7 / 62.5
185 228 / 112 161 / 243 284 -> 1.43 yr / 62.7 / 67.8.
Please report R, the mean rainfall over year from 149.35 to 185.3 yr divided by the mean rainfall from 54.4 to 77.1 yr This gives 0.98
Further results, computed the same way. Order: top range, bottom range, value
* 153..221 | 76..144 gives 0.92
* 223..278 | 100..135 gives 1.03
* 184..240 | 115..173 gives 1.03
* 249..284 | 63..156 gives 1.02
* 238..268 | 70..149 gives 1.02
